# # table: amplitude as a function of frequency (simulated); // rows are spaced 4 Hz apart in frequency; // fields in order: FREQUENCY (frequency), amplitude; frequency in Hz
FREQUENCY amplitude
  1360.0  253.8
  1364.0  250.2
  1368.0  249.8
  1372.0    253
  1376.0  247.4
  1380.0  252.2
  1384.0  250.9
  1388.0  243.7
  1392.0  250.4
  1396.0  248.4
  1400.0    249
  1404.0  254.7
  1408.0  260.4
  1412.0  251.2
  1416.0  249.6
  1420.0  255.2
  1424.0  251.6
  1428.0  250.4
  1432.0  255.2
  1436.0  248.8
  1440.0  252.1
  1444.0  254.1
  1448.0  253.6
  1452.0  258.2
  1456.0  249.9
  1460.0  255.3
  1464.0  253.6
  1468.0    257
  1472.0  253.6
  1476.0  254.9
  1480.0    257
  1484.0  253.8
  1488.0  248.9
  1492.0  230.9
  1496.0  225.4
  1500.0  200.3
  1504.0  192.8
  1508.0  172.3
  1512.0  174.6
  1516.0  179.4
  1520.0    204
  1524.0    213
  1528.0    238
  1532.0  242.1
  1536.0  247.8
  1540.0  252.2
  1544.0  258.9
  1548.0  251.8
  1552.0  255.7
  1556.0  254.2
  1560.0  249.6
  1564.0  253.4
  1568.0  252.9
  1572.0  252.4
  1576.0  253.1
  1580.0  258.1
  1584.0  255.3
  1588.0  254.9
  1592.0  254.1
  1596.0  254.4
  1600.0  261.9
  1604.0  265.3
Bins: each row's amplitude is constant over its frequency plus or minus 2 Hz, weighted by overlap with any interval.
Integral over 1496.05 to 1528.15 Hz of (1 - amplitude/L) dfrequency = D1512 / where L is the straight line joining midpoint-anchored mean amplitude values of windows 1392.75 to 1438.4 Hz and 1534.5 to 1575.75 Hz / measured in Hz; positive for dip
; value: 7.18 Hz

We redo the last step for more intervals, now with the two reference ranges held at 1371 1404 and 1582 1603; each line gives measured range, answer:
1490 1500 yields 1.2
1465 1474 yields -0.1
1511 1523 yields 3.1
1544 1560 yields 0.1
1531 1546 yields 0.2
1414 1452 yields -0.2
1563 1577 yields 0.2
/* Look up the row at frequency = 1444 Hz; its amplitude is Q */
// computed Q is 254.1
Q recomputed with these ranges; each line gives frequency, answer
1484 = 253.8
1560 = 249.6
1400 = 249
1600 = 261.9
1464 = 253.6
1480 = 257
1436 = 248.8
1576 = 253.1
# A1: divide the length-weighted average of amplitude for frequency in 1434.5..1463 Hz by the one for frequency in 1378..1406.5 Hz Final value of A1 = 1.0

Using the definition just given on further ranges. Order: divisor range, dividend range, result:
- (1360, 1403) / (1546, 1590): 1.02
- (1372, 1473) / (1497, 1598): 0.93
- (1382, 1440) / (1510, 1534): 0.83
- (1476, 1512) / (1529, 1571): 1.13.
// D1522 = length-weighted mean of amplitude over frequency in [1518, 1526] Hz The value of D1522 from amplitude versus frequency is 208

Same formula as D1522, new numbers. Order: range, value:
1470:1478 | 254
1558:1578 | 252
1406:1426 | 254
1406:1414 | 256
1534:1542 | 250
